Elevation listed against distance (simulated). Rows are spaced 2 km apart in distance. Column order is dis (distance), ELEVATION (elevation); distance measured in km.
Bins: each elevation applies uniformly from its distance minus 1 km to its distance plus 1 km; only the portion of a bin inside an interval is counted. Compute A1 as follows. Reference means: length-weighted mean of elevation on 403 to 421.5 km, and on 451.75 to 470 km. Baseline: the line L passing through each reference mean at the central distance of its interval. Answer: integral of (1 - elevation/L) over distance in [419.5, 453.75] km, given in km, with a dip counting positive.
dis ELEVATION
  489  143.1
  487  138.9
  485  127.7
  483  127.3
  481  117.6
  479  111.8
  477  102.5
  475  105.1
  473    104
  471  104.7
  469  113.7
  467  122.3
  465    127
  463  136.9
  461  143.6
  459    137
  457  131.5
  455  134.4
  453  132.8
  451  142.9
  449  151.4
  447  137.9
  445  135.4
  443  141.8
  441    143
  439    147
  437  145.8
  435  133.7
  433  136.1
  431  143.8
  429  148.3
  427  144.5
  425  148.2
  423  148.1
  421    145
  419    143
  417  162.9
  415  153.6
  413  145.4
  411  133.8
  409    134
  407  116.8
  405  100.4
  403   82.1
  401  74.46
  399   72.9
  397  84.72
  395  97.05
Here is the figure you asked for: -2.6 km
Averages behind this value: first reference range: 134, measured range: 143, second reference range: 131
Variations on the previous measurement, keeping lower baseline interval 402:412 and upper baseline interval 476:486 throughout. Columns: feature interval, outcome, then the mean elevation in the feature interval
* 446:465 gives -3.6 km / 138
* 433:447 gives -3.1 km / 141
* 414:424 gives -3.2 km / 151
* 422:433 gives -3.0 km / 146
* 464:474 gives 0.2 km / 114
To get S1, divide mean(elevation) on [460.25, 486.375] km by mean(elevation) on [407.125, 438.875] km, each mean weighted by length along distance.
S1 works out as 0.8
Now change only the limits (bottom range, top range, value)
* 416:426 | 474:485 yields 0.76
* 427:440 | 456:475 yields 0.87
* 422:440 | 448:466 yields 0.96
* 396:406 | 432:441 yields 1.70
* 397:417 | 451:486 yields 1.08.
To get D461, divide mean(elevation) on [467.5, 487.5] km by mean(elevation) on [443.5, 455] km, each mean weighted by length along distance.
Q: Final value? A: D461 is 0.8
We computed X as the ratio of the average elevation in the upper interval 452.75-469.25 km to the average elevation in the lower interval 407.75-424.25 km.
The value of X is 0.9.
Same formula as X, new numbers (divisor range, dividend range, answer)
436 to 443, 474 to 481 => 0.75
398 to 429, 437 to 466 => 1.09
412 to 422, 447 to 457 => 0.93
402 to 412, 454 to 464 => 1.21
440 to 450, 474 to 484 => 0.80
